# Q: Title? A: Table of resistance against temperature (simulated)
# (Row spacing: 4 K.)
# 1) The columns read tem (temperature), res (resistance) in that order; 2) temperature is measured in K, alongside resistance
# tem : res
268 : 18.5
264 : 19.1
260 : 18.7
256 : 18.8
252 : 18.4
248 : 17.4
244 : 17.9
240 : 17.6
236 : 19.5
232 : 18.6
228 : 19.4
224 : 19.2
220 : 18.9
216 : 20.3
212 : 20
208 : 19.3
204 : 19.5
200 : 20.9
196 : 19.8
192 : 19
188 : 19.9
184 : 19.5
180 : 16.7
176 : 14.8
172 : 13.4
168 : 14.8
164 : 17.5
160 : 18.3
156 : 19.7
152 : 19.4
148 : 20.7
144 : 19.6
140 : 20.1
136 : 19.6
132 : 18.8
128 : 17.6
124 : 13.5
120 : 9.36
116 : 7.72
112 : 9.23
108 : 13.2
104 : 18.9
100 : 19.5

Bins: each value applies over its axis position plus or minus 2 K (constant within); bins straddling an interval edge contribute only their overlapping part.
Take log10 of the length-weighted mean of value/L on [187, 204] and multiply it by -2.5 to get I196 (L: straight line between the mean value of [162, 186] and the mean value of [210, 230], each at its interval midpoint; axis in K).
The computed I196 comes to -0.12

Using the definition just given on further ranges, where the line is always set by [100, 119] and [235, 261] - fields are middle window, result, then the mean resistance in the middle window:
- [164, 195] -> -0.09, 17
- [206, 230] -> -0.14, 19.5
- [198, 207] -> -0.21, 20.1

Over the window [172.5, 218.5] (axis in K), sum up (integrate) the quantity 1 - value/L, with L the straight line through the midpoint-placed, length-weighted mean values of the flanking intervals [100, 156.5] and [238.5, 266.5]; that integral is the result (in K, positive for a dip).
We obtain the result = -3.98 K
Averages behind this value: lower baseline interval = 16.3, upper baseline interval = 18.3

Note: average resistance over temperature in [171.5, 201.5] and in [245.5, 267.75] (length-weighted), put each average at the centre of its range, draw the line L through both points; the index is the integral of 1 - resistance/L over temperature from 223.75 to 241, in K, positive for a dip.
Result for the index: -0.50 K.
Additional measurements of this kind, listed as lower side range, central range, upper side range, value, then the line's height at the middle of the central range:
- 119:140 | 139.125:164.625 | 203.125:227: -3.1 K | 17.3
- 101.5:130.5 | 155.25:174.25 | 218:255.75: -1.6 K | 15.2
